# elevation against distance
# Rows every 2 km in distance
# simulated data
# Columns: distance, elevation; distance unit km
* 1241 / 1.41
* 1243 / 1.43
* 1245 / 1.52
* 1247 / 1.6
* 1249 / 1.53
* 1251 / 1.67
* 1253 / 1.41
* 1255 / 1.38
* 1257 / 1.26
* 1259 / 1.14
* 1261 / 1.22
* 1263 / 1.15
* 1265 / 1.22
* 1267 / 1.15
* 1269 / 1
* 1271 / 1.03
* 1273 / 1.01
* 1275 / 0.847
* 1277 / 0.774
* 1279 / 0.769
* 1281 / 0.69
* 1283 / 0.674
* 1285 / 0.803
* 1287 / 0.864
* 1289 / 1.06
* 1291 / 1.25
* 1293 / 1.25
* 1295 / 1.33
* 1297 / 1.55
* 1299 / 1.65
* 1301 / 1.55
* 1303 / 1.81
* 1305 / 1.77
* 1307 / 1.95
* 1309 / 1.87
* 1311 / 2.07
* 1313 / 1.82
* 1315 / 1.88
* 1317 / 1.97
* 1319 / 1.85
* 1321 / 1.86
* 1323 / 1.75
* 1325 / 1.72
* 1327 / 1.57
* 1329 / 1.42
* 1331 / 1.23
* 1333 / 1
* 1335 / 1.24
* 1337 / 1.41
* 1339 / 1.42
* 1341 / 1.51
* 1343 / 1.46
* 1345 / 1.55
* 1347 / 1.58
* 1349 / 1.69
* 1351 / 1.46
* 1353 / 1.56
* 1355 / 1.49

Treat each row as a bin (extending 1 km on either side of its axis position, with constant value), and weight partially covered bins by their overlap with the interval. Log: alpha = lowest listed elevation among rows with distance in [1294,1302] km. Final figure 1.33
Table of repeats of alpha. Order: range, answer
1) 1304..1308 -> 1.77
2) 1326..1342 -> 1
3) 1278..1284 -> 0.674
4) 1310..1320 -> 1.82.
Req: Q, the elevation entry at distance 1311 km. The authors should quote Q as 2.07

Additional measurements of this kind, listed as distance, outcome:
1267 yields 1.15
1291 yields 1.25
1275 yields 0.847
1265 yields 1.22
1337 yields 1.41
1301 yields 1.55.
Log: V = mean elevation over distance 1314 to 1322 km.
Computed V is 1.89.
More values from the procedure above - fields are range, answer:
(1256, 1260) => 1.2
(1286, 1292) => 1.06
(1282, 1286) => 0.739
